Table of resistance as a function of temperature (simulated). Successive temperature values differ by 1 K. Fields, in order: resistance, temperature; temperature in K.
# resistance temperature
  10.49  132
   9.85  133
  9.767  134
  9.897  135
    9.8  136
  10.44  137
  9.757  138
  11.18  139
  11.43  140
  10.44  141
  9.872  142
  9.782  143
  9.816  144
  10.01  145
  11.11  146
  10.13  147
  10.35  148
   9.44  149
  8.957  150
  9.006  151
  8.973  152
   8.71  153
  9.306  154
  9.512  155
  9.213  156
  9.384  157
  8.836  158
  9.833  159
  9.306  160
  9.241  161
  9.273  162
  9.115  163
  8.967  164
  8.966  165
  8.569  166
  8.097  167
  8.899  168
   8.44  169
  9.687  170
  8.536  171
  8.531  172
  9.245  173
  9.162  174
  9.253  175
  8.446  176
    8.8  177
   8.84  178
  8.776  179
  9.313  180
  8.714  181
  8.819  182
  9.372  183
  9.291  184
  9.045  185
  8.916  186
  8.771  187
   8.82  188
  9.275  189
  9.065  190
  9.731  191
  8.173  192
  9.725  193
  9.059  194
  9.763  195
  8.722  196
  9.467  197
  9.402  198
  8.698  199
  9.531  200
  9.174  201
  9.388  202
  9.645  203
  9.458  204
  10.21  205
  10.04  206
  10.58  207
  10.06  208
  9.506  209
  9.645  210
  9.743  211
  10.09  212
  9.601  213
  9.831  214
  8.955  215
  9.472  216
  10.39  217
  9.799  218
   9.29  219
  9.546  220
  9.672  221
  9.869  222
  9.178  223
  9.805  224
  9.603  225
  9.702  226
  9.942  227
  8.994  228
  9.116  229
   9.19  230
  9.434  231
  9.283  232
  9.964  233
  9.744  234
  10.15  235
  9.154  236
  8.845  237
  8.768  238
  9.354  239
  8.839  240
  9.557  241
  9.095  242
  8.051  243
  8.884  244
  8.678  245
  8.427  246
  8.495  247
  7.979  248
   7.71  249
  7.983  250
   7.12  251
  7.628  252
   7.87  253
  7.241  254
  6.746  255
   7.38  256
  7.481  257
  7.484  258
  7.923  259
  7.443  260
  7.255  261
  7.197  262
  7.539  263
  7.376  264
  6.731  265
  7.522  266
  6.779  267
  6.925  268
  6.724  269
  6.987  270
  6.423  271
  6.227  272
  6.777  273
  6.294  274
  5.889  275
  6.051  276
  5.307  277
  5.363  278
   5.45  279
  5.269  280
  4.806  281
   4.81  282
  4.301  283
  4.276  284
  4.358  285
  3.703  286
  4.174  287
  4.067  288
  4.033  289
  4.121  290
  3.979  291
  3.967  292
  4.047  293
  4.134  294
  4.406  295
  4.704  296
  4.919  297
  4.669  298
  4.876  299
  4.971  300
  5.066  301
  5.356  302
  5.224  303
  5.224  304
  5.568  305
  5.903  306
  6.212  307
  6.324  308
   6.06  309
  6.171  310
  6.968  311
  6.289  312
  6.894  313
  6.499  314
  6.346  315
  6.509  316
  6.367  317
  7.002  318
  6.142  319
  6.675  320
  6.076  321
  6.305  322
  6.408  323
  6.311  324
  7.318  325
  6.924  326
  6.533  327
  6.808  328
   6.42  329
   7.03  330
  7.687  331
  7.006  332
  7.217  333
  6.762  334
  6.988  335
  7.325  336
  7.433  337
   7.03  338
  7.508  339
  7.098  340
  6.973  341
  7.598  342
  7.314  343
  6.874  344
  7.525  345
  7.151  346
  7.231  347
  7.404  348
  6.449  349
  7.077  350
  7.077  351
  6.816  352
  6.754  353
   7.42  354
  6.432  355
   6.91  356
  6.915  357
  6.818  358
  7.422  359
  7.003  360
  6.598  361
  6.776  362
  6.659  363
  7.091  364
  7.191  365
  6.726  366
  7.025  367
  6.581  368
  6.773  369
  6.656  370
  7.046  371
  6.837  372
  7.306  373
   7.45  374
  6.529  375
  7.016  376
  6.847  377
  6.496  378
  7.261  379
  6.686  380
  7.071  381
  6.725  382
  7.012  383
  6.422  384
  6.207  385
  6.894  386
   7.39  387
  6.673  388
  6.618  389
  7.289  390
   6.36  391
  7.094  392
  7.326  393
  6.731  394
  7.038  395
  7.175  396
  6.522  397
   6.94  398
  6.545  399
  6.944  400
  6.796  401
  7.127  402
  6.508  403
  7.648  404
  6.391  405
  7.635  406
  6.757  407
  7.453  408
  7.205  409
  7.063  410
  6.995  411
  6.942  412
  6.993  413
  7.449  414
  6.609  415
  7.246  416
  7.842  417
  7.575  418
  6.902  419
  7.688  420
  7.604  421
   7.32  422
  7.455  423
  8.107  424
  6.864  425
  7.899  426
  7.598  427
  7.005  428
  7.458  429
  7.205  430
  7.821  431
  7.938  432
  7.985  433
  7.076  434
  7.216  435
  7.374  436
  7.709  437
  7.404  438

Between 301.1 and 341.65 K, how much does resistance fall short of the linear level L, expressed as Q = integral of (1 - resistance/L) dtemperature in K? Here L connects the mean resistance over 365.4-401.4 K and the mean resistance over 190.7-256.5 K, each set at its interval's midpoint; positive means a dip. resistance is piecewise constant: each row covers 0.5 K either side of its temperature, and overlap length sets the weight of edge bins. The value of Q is 6.2 K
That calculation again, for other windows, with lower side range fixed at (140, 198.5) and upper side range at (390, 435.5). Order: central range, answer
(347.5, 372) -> 2.4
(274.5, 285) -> 4.0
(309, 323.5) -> 2.8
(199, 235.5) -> -3.4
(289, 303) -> 6.2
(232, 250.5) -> -0.5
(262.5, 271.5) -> 1.5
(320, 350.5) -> 3.3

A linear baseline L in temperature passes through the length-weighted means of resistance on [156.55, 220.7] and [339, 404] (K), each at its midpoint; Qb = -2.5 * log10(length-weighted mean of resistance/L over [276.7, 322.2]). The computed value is 0.42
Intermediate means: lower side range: 9.26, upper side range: 6.94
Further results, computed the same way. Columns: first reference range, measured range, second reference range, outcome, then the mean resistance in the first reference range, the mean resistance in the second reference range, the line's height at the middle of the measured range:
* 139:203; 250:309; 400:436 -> 0.40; 9.26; 7.29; 8.4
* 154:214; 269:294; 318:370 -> 0.48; 9.22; 6.93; 7.83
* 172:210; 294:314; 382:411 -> 0.39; 9.25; 6.92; 7.97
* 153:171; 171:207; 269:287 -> -0.12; 9.07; 5.43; 8.22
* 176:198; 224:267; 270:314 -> -0.21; 9.06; 5.24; 6.93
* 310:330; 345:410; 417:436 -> 0.02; 6.57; 7.49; 7.07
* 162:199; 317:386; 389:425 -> 0.10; 8.99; 7.11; 7.57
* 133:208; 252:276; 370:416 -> 0.19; 9.38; 6.93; 8.35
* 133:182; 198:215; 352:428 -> -0.09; 9.4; 7.01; 8.89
